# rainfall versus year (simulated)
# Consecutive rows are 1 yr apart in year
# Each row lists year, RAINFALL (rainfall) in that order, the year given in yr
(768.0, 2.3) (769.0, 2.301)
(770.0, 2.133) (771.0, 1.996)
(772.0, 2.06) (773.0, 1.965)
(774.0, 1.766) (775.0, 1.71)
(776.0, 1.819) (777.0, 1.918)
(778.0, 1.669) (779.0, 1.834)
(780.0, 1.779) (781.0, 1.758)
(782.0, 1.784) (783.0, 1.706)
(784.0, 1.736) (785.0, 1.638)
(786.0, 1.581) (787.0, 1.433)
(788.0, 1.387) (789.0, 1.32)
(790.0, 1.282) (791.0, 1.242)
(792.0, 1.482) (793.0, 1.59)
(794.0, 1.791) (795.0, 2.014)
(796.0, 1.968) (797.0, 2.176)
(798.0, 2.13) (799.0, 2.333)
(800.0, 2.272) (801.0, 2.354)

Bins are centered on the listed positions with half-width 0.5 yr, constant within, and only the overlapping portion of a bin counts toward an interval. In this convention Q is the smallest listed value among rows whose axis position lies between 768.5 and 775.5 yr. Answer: 1.71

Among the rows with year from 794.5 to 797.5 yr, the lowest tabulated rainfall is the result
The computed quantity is 1.968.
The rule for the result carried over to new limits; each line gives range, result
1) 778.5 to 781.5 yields 1.758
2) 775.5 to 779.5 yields 1.669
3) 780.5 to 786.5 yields 1.581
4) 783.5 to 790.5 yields 1.282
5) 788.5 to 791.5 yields 1.242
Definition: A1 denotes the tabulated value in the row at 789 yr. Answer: 1.32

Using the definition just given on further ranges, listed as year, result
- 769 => 2.301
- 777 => 1.918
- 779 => 1.834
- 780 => 1.779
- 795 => 2.014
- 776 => 1.819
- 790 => 1.282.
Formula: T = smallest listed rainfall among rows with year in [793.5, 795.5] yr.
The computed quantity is 1.791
